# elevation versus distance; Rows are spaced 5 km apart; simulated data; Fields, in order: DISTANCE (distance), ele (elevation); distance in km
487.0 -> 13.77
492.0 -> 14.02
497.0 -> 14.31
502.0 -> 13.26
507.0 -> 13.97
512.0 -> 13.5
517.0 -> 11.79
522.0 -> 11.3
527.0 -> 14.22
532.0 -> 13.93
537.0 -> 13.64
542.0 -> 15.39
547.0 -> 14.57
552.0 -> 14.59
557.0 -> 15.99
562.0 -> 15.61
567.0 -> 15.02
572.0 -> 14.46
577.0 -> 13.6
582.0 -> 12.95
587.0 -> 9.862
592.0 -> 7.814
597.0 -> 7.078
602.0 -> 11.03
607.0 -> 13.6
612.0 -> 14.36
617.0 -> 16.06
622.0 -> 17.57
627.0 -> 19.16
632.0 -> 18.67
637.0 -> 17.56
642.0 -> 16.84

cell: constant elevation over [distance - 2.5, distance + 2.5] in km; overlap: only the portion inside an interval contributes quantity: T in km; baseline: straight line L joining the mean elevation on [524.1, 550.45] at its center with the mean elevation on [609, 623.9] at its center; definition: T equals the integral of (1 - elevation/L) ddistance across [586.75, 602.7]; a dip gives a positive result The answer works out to 7.1 km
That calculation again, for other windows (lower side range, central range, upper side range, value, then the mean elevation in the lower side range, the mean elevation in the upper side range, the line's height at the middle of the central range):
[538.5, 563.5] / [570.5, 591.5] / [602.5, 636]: 4.65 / 15.2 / 16.3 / 15.6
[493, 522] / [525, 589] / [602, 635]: 1.43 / 13.2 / 16.2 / 14.5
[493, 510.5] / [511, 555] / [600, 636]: 2.20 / 13.8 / 15.9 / 14.4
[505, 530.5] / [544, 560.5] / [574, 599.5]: -4.88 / 13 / 10.3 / 11.7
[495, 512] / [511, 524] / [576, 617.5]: 1.33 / 13.8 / 11.5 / 13.4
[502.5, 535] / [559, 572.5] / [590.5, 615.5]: -3.54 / 13.1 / 11.1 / 12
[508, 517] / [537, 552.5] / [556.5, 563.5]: 0.23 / 13.1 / 15.8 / 14.9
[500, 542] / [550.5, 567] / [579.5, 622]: -3.54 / 13.3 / 11.9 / 12.7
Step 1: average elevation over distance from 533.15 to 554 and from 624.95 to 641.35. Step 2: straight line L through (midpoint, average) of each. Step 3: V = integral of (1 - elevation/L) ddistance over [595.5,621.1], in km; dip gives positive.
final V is 6.4 km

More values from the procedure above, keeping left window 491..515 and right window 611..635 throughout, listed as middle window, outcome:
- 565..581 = 1.7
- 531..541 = 0.5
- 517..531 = 1.6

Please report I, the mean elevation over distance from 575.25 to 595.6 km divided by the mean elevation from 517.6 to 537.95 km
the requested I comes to 0.82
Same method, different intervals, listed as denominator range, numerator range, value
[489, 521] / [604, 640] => 1.24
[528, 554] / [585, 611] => 0.70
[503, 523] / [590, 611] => 0.80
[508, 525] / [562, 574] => 1.20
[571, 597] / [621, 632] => 1.67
